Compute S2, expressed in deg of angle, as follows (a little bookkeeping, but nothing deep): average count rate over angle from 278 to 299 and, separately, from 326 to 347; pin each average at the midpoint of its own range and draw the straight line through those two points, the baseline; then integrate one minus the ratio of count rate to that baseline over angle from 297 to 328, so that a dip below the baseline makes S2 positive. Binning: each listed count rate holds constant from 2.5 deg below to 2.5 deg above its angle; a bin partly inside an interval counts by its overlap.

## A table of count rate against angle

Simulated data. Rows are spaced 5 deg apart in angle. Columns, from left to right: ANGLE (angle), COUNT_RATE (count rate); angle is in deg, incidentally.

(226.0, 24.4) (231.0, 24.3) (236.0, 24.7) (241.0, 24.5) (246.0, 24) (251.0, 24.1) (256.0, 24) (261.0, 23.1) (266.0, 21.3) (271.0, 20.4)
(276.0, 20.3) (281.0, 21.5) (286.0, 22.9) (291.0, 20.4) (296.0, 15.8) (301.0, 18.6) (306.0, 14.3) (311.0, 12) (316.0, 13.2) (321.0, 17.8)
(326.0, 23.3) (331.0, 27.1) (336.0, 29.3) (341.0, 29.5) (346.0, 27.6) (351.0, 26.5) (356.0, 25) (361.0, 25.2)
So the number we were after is 9.8 deg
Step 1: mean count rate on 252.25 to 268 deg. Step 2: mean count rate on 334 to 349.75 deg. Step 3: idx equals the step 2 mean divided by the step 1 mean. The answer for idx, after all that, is 1.2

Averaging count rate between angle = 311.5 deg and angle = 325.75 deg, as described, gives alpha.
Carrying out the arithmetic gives 16.2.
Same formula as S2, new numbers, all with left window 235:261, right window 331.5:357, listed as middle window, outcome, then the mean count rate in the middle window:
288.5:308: 6.5 deg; 17.4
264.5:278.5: 2.4 deg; 20.6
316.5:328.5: 3.4 deg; 19.3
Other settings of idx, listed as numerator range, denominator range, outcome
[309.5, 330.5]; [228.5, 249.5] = 0.73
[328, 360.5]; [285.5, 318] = 1.66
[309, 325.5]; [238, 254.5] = 0.64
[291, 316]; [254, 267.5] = 0.68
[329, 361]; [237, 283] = 1.21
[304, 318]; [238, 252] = 0.54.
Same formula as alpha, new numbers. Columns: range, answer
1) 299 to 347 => 21.1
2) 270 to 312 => 18.6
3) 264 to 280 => 20.7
